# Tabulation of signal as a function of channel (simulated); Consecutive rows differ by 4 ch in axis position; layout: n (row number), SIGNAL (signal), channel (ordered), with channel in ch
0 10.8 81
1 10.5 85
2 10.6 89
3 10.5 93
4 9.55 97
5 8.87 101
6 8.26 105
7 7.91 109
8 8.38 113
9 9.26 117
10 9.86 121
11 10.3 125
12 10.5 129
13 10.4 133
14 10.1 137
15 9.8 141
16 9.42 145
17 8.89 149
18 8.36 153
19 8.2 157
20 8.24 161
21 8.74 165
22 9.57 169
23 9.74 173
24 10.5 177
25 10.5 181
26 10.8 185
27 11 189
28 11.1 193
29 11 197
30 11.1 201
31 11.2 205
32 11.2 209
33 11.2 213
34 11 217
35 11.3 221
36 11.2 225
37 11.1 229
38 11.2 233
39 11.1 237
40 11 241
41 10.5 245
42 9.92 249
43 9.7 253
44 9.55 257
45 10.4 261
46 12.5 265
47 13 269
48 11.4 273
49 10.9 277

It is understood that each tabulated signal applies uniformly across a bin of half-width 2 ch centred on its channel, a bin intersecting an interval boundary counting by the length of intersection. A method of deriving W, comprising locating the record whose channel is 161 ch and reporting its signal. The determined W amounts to 8.24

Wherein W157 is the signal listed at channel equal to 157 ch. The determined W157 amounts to 8.2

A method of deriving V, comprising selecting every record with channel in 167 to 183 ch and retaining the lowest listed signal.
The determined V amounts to 9.57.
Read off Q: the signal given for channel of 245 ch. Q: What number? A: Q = 10.5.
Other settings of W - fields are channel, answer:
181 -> 10.5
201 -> 11.1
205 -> 11.2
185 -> 10.8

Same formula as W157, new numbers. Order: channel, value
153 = 8.36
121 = 9.86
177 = 10.5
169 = 9.57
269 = 13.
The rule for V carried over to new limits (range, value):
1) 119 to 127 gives 9.86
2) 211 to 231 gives 11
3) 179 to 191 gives 10.5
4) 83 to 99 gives 9.55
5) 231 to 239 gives 11.1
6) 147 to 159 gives 8.2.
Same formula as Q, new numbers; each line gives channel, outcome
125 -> 10.3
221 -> 11.3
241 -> 11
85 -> 10.5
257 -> 9.55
